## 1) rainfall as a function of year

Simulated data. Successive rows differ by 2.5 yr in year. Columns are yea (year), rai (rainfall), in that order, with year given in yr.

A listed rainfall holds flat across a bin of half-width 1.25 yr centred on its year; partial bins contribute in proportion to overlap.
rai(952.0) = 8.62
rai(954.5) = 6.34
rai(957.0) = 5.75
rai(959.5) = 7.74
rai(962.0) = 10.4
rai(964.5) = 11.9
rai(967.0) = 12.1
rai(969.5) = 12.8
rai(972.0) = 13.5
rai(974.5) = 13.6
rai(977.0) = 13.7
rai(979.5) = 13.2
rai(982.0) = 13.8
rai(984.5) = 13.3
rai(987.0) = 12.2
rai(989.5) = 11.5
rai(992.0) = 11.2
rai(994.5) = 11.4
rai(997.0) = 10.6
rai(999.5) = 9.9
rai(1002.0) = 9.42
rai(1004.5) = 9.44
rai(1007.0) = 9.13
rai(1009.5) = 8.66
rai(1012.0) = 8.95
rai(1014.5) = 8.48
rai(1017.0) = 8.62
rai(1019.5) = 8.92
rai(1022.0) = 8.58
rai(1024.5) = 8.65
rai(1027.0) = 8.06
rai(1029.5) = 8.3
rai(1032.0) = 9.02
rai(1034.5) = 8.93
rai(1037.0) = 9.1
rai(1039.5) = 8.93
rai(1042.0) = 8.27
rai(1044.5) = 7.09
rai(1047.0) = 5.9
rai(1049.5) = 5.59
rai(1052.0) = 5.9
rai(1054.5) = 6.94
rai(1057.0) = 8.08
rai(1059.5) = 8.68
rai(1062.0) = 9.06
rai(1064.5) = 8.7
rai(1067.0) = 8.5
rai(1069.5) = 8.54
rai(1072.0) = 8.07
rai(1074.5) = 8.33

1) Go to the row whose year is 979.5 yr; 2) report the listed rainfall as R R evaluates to 13.2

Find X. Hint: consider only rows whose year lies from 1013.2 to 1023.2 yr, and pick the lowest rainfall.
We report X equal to 8.48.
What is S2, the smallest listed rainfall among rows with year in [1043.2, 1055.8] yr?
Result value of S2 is 5.59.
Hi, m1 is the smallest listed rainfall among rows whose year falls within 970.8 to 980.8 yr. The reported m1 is 13.2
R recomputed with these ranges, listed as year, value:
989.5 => 11.5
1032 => 9.02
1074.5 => 8.33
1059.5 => 8.68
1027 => 8.06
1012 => 8.95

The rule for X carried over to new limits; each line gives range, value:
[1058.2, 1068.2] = 8.5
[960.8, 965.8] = 10.4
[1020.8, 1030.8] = 8.06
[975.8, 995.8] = 11.2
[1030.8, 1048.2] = 5.9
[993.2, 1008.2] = 9.13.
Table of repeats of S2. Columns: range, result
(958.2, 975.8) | 7.74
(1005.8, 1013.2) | 8.66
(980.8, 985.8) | 13.3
